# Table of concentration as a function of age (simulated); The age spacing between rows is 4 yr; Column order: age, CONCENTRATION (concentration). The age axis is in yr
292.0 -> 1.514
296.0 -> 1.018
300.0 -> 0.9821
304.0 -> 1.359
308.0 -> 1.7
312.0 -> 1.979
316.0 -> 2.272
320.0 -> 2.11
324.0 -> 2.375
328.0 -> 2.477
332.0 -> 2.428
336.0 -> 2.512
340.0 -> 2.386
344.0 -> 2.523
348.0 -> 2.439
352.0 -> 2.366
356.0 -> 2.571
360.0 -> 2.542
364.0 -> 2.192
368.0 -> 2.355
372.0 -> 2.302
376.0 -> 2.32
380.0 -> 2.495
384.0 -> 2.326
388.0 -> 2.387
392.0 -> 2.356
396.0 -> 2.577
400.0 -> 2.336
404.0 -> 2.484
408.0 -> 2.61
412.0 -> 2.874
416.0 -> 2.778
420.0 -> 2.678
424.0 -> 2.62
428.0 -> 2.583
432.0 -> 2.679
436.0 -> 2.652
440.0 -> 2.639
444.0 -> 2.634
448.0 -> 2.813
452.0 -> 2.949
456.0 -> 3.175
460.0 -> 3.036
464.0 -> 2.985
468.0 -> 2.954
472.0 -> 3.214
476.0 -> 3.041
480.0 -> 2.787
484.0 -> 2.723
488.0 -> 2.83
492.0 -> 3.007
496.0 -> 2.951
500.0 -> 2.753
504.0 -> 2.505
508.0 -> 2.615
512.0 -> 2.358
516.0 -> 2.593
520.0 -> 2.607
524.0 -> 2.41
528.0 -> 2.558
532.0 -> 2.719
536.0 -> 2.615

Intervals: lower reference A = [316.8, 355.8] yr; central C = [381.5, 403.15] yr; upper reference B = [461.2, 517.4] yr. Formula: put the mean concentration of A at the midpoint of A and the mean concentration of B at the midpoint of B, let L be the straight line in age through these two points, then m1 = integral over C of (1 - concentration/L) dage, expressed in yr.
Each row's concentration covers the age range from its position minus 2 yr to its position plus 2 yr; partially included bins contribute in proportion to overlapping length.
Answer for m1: 1.3 yr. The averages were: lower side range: 2.41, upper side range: 2.81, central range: 2.4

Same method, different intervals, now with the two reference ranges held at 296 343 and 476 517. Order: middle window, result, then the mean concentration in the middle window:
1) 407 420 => -1.93 yr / 2.75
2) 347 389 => -3.36 yr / 2.39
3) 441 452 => -0.98 yr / 2.76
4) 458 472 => -2.25 yr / 3.02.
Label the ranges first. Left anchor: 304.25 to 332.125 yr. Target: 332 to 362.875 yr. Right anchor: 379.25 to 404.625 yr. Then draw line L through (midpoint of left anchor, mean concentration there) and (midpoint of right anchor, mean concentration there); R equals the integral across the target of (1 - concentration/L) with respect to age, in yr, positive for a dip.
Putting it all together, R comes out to -3.1 yr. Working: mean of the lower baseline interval 2.12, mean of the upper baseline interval 2.42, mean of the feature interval 2.47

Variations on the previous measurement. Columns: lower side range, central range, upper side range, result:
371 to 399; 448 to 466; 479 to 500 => -2.0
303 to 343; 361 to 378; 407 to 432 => 0.9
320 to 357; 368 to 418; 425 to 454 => 1.9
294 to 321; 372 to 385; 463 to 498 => -1.3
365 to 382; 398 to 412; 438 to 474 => 0.3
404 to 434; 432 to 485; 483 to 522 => -4.0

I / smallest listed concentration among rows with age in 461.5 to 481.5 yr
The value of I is 2.787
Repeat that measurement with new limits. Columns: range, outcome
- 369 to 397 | 2.302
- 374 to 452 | 2.32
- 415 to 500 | 2.583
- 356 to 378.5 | 2.192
